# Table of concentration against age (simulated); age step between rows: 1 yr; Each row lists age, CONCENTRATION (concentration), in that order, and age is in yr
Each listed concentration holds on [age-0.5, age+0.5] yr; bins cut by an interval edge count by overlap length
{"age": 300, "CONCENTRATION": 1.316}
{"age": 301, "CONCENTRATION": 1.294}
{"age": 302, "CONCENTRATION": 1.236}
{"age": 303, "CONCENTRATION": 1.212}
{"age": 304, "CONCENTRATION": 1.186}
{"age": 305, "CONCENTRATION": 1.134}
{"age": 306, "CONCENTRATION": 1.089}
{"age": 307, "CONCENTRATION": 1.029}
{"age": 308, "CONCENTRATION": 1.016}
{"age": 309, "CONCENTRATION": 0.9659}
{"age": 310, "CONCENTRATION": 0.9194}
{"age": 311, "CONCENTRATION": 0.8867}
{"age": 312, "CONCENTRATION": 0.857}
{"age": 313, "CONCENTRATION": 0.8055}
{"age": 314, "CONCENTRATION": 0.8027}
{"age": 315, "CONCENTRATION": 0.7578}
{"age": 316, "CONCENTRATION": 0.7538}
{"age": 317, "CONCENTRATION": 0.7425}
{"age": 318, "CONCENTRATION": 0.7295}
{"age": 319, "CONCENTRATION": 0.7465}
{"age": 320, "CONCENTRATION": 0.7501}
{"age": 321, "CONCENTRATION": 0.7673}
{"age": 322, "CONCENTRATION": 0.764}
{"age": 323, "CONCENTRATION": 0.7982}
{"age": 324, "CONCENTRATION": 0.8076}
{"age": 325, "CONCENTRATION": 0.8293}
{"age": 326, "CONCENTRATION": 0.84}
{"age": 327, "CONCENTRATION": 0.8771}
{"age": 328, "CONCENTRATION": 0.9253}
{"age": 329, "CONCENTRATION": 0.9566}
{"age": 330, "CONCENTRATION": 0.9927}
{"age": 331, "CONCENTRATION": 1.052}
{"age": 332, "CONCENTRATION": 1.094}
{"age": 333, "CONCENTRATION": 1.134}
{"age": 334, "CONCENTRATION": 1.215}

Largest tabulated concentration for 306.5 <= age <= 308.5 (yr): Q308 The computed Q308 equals 1.029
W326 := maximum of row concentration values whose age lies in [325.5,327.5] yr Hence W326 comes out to 0.8771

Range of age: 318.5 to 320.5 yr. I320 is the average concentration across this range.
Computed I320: 0.748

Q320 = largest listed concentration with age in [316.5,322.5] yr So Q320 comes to 0.7673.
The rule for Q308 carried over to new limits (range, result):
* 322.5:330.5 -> 0.9927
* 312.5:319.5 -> 0.8055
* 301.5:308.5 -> 1.236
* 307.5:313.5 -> 1.016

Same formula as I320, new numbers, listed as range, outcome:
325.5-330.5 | 0.918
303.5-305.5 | 1.16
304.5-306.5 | 1.11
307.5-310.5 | 0.967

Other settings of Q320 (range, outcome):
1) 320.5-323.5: 0.7982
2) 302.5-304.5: 1.212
